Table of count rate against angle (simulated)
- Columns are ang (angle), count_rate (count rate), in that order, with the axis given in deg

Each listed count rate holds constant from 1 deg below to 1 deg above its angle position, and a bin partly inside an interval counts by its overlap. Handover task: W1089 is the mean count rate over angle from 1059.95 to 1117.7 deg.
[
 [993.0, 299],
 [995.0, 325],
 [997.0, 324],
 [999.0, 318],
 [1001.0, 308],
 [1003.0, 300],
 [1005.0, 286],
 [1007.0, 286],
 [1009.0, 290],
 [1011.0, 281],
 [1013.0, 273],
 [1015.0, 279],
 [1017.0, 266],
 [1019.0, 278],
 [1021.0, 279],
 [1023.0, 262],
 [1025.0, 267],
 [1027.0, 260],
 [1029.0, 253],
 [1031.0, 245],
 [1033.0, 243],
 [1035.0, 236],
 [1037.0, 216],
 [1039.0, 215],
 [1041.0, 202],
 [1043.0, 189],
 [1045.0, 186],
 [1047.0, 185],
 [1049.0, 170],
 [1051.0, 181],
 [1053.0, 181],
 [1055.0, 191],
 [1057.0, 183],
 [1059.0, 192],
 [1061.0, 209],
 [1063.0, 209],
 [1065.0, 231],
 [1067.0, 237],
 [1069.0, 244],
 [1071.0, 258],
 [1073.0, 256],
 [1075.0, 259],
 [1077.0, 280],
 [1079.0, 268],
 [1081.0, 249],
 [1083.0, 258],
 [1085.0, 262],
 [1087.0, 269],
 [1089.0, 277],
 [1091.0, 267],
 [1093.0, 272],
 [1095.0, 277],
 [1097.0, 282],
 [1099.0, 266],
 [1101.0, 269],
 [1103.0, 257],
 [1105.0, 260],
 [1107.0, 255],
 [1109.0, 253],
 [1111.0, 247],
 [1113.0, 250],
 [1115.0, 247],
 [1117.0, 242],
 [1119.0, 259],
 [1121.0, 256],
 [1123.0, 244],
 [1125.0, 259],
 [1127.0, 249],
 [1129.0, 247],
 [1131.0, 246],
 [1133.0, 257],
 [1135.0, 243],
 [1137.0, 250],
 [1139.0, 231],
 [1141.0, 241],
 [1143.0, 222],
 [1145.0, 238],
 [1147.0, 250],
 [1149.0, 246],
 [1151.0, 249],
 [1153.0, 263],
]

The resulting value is 256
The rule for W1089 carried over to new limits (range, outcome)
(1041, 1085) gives 220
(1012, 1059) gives 227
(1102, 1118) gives 251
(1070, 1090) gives 264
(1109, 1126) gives 251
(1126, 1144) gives 243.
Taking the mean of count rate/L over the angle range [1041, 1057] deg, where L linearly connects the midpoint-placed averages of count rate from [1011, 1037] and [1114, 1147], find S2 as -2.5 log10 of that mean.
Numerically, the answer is 0.36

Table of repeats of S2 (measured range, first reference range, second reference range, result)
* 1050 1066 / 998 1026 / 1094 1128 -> 0.35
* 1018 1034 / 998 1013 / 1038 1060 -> -0.07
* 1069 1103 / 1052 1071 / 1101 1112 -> -0.13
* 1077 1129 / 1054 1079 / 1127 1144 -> -0.10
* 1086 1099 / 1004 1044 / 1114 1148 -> -0.10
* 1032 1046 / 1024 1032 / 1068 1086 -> 0.21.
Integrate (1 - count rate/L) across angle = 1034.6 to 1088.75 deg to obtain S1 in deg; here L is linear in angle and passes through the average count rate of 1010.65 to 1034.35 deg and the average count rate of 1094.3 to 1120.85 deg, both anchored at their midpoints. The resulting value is 7.9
